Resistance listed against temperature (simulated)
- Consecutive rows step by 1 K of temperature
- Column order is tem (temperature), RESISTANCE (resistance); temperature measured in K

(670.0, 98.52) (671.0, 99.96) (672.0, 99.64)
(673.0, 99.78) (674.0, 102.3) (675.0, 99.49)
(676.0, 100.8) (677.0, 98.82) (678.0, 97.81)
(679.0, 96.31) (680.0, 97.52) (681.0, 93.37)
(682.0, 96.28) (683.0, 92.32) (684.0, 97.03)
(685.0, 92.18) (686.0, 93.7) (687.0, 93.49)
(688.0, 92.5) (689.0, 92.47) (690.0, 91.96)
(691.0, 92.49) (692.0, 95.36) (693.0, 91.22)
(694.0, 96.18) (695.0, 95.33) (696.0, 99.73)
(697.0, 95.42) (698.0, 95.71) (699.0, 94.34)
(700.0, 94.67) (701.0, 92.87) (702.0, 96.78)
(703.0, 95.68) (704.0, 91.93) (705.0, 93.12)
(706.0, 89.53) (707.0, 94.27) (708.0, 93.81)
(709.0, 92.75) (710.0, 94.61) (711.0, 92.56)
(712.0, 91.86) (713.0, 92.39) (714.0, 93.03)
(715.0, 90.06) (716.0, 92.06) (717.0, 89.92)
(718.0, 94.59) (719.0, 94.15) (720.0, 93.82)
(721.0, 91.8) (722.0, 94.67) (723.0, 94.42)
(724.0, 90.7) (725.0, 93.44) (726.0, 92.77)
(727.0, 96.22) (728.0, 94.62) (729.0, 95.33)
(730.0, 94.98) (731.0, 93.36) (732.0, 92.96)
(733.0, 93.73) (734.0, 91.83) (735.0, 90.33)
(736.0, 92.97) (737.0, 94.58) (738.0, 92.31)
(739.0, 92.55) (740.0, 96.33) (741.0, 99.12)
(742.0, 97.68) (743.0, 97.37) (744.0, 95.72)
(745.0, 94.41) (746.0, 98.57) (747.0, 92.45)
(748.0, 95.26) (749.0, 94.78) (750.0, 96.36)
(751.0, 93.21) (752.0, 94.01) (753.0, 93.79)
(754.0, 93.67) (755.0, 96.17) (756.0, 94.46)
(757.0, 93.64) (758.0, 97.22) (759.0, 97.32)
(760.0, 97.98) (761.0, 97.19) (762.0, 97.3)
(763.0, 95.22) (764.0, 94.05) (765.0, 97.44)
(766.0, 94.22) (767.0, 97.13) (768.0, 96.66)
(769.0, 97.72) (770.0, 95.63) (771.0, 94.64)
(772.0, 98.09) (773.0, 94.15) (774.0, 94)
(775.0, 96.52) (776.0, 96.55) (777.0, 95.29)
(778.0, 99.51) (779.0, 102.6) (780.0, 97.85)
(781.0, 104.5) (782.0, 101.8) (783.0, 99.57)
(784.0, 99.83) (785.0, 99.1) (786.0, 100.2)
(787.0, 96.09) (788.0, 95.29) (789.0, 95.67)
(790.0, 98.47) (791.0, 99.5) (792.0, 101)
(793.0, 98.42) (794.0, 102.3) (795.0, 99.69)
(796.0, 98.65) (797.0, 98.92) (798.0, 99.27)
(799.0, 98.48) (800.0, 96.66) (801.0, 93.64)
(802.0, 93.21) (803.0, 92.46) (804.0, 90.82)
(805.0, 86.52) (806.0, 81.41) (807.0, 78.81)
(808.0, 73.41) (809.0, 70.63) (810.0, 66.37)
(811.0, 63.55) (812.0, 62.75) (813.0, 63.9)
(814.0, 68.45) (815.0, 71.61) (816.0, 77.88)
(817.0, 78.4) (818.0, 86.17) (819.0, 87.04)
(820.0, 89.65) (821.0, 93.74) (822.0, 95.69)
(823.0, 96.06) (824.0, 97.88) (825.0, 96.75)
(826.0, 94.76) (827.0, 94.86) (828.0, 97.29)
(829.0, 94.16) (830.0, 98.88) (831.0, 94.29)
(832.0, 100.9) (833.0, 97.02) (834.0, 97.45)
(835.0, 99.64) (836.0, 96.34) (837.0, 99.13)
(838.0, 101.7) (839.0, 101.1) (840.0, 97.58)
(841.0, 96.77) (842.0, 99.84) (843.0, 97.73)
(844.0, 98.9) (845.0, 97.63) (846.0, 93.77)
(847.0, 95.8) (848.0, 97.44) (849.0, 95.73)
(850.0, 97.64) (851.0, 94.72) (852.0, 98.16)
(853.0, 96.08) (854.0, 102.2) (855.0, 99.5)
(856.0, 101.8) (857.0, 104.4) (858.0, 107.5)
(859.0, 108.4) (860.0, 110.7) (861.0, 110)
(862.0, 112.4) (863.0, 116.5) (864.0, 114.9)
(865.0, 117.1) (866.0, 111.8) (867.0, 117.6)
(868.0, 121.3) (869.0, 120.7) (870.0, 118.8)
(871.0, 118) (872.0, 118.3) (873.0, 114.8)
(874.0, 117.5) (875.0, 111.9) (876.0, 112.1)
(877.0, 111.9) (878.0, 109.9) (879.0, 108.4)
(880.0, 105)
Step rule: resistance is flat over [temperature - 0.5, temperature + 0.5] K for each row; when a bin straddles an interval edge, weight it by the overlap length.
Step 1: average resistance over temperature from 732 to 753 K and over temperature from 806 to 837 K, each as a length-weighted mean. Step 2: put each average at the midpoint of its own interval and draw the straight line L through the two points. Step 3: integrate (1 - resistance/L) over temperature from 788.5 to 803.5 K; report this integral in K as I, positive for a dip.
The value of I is -1.5 K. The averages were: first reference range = 94.6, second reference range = 86.3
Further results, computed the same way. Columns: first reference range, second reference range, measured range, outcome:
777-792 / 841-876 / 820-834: 1.0 K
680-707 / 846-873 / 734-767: 1.2 K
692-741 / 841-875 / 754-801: 0.8 K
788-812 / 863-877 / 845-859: 1.3 K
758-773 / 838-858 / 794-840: 3.9 K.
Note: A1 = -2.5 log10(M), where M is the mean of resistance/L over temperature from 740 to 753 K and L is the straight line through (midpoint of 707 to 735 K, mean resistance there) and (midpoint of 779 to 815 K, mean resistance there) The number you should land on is -0.04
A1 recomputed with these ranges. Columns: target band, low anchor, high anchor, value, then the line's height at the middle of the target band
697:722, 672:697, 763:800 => 0.04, 96.4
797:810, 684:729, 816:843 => 0.09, 94.9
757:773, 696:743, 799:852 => -0.05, 92.2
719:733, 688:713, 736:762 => 0.01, 94.7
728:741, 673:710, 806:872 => 0.02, 95.4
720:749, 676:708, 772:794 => 0.02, 96.4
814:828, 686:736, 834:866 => 0.13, 100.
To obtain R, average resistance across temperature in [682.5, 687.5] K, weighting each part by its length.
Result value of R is 93.7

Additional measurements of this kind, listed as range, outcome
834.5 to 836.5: 98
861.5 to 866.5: 115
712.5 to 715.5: 91.8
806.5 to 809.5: 74.3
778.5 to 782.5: 102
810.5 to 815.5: 66.1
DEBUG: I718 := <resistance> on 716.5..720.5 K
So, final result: 93.1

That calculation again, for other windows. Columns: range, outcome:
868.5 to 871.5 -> 119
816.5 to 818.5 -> 82.3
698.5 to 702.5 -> 94.7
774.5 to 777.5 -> 96.1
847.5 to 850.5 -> 96.9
